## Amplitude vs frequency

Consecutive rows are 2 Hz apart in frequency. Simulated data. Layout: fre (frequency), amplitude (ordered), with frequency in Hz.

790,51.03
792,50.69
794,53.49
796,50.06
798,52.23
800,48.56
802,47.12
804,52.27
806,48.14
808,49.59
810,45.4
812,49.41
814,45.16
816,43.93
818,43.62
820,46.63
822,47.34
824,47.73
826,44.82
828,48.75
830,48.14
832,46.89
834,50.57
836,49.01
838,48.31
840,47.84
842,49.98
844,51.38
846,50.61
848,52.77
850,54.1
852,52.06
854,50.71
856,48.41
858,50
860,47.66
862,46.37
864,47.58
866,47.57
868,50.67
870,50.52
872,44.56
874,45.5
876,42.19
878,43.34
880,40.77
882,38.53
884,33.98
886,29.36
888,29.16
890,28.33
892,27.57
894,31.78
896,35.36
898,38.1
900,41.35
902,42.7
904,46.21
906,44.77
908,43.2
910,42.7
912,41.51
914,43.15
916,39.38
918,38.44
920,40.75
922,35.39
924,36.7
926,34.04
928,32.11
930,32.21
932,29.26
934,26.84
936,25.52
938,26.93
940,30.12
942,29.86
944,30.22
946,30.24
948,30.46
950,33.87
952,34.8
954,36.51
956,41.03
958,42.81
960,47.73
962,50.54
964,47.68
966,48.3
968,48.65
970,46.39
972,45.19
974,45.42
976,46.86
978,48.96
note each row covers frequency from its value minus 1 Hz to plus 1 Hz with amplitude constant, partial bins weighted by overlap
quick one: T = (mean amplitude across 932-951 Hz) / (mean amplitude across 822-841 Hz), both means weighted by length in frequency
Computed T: 0.6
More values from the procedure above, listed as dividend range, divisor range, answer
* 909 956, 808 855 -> 0.70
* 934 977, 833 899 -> 0.88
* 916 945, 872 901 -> 0.89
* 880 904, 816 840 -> 0.74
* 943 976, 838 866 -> 0.83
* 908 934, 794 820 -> 0.77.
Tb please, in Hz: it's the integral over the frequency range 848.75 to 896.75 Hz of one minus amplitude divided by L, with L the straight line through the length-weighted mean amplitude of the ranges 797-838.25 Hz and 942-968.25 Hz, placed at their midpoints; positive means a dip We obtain 2.4 Hz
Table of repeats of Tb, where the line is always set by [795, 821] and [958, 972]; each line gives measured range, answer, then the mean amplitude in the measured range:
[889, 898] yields 3.0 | 31.6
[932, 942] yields 4.2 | 27.8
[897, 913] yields 1.7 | 42.6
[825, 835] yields 0.0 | 47.8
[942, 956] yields 4.3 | 33.1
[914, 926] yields 2.4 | 38.2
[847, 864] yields -0.8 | 50.1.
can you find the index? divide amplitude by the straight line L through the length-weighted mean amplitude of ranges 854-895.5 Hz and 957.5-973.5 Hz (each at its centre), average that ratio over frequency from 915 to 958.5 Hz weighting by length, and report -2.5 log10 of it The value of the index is 0.33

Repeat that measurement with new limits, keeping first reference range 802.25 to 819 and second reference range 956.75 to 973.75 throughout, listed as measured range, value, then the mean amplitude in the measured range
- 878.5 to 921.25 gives 0.23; 38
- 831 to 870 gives -0.06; 49.6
